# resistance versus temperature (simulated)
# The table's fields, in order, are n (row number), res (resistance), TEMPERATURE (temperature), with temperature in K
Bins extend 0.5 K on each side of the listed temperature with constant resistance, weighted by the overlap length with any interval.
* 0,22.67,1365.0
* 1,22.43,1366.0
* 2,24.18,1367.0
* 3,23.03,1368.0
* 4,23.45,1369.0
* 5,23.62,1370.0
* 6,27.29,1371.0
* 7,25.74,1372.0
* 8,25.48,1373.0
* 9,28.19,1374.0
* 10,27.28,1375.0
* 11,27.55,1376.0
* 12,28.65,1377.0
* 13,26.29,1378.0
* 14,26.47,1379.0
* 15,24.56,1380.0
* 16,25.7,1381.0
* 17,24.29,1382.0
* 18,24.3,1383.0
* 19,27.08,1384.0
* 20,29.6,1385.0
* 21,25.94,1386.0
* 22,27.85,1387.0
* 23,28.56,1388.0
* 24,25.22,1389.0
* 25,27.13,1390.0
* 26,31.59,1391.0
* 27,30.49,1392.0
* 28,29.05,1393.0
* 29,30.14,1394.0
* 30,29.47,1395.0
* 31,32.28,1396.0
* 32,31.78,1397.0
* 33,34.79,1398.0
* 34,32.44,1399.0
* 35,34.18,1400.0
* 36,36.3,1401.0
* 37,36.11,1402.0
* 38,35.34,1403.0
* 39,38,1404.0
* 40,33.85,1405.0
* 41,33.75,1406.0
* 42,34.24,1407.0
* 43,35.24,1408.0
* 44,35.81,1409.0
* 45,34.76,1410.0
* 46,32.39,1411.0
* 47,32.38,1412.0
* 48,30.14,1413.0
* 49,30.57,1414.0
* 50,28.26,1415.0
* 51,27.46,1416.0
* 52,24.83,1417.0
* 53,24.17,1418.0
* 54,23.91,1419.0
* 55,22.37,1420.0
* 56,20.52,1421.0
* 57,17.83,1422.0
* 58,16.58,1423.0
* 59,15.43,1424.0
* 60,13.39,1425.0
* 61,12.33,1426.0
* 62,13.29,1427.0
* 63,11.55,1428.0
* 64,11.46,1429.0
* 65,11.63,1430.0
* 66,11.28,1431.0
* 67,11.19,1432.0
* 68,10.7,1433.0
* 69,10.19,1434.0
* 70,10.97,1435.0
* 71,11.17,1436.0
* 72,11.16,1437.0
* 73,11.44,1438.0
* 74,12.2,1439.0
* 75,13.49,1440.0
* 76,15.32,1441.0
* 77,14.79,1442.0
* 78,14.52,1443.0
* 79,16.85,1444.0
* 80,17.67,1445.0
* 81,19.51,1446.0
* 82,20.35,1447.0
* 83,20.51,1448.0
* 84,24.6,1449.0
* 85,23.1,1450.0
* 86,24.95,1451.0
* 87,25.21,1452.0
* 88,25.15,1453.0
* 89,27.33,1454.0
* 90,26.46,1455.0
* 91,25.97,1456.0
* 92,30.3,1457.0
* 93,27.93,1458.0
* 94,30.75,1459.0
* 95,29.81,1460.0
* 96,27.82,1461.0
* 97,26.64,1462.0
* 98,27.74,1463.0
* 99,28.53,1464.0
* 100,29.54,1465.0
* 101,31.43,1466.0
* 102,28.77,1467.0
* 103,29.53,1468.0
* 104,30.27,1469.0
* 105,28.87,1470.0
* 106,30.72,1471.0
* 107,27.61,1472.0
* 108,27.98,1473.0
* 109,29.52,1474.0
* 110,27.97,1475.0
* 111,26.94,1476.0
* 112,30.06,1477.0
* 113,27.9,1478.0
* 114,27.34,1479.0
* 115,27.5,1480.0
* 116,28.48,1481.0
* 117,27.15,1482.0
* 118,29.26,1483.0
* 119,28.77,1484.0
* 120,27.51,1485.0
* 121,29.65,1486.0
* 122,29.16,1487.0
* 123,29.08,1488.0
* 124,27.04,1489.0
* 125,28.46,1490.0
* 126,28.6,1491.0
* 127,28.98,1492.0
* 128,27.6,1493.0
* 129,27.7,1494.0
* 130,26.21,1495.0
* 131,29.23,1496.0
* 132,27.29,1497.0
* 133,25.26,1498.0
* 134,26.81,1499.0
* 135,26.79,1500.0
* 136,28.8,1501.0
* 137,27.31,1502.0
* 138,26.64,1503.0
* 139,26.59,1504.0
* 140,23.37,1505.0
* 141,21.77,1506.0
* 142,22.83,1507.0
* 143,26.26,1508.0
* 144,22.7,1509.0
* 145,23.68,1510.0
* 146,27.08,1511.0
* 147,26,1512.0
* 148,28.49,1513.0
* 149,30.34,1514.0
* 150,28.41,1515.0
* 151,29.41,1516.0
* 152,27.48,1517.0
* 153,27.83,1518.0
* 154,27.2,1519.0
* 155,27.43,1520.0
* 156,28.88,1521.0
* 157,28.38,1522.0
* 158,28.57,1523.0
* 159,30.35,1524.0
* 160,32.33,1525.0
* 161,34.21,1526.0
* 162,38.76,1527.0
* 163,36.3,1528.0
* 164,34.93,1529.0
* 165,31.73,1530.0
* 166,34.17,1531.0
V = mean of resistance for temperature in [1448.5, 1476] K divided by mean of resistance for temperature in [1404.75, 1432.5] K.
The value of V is 1.21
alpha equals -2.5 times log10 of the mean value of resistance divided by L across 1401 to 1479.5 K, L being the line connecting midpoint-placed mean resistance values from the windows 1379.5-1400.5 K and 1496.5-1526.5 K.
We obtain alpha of 0.18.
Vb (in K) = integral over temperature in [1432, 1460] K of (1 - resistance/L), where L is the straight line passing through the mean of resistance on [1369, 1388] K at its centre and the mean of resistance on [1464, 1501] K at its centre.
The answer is 8.4 K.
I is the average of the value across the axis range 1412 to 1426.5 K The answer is 22.3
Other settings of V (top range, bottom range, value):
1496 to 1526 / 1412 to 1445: 1.61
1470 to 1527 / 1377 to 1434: 1.07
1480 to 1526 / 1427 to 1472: 1.31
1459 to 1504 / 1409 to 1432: 1.33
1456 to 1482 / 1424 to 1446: 2.22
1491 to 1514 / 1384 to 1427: 0.92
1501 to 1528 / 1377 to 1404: 0.94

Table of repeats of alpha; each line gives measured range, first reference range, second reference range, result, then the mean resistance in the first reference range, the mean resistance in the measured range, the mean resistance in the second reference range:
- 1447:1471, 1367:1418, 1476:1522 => 0.03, 29.5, 27.4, 27.3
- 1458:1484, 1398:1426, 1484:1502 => -0.02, 28.7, 28.7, 27.9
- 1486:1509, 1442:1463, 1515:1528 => 0.05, 24.1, 26.9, 30.2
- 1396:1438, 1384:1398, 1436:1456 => 0.06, 29.3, 23.9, 19.2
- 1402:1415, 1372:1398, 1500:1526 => -0.21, 27.9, 33.7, 27.3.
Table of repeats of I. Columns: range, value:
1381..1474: 24.8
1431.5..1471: 22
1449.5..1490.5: 28.2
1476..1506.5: 27.5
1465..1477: 29.1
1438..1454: 19.2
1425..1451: 14.6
